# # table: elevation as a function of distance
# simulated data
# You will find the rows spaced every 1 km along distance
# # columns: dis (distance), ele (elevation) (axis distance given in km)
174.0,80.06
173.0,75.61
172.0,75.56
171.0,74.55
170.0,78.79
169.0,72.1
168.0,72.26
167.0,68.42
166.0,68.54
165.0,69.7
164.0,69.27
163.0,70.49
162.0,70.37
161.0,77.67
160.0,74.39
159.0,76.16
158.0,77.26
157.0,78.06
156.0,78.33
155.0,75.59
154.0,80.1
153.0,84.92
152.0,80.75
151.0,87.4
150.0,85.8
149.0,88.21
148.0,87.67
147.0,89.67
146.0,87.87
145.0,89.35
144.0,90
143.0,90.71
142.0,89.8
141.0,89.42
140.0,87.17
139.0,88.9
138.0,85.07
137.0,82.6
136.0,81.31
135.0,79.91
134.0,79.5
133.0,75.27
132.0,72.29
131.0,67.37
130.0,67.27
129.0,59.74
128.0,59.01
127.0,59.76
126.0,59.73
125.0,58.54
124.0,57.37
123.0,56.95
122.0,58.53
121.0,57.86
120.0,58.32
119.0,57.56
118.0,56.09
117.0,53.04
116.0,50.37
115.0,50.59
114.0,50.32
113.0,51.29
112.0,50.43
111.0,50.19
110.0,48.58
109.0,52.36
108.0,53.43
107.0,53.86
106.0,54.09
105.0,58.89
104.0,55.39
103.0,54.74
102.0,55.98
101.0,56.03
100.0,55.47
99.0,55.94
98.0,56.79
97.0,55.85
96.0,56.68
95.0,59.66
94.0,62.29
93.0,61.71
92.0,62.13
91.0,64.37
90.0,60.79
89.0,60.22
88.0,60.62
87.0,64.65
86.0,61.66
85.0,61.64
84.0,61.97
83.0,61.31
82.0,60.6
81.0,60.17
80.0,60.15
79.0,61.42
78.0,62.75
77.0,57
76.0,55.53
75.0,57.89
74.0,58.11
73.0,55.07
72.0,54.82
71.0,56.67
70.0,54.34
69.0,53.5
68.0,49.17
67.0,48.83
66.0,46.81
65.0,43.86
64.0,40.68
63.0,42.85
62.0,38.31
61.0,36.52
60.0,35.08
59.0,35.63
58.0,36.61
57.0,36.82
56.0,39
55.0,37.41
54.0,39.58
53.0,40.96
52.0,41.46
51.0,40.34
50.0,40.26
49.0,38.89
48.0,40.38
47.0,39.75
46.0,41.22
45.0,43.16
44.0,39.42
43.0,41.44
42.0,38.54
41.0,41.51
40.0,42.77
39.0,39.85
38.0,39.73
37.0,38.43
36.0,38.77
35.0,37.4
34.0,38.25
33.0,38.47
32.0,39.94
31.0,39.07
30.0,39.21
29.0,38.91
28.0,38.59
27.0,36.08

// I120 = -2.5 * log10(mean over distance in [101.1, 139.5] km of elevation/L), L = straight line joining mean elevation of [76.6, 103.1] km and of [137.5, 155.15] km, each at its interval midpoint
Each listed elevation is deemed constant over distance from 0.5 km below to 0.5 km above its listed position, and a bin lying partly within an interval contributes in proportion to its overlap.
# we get 0.219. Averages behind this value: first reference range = 59.8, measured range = 61.1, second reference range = 86.8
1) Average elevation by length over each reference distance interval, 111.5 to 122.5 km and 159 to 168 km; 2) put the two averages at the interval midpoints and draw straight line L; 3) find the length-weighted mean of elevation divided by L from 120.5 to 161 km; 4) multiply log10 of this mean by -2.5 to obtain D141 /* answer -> -0.215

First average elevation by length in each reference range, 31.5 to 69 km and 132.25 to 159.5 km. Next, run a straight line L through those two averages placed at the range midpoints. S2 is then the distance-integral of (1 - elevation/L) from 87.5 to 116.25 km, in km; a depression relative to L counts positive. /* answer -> 3.4 km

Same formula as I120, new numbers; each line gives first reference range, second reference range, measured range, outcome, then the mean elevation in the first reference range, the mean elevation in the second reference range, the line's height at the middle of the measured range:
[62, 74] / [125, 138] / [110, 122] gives 0.222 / 49.6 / 70.4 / 65.3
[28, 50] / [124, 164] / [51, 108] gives 0.036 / 39.8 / 78.2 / 54.6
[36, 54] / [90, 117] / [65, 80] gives -0.158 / 40.4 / 55.3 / 47.4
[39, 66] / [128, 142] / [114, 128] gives 0.257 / 39.8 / 77.9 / 71.4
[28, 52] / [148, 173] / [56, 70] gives 0.116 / 39.8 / 76.7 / 46.9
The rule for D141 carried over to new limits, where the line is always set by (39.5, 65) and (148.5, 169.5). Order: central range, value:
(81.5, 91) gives -0.198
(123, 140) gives -0.059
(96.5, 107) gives 0.017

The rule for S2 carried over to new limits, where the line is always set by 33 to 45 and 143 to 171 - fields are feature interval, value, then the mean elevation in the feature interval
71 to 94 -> -2.54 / 60.2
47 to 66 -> 2.56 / 39.4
